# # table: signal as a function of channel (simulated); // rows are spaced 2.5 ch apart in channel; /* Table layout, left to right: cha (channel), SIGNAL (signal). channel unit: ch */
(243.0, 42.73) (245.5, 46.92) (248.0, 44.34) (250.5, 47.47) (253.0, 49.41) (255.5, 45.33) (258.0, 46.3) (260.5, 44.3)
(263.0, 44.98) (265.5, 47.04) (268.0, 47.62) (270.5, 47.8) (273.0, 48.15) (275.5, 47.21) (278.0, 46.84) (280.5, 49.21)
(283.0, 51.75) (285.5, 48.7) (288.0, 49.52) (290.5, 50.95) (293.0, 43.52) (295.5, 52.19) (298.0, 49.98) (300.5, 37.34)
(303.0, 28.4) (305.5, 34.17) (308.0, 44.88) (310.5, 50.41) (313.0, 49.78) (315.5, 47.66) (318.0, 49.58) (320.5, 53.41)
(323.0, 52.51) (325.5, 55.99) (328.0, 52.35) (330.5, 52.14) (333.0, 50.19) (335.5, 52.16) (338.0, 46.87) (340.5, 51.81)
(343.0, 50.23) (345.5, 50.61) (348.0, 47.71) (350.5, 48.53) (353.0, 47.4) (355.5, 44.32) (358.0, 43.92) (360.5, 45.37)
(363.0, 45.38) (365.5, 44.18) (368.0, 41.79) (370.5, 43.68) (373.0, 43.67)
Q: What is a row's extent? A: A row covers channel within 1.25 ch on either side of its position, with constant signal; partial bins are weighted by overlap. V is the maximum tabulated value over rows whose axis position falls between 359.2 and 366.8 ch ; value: 45.38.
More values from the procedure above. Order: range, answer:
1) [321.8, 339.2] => 55.99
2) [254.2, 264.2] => 46.3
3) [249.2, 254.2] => 49.41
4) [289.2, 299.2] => 52.19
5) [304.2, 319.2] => 50.41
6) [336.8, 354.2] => 51.81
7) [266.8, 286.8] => 51.75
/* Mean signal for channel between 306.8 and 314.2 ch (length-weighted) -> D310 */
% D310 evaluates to 48.4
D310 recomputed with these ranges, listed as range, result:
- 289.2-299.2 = 49.2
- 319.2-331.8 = 53.3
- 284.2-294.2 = 48.2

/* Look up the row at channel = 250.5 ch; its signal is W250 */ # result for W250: 47.47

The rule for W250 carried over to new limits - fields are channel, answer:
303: 28.4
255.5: 45.33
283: 51.75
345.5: 50.61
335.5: 52.16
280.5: 49.21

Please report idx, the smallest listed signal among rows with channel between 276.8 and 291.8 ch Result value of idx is 46.84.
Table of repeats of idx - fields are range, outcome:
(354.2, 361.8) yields 43.92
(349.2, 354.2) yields 47.4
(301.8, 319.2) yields 28.4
